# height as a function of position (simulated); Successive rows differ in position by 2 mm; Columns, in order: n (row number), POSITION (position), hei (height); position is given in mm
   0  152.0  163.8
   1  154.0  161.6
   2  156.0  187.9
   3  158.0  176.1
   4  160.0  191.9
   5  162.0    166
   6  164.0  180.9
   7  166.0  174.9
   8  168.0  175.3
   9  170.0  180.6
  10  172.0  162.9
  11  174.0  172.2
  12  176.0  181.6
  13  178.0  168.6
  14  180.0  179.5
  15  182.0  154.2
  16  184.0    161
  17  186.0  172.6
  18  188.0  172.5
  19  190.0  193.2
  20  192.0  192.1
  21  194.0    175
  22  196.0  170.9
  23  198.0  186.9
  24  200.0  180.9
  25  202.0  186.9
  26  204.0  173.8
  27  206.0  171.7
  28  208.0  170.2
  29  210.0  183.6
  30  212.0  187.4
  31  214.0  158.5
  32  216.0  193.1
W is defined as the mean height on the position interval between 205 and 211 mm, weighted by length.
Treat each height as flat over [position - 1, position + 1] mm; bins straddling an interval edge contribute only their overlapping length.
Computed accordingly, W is 175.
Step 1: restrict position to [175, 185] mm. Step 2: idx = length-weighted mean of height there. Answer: 169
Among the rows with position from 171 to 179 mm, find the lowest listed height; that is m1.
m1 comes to 162.9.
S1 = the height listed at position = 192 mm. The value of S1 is 192.1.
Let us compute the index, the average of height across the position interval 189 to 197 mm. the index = 183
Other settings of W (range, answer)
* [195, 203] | 181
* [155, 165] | 181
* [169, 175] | 172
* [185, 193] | 183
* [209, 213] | 186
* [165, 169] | 175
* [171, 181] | 173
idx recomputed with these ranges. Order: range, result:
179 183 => 167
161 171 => 176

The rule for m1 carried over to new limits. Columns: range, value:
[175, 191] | 154.2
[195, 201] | 170.9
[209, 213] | 183.6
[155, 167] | 166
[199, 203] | 180.9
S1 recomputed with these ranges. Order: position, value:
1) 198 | 186.9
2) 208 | 170.2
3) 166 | 174.9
